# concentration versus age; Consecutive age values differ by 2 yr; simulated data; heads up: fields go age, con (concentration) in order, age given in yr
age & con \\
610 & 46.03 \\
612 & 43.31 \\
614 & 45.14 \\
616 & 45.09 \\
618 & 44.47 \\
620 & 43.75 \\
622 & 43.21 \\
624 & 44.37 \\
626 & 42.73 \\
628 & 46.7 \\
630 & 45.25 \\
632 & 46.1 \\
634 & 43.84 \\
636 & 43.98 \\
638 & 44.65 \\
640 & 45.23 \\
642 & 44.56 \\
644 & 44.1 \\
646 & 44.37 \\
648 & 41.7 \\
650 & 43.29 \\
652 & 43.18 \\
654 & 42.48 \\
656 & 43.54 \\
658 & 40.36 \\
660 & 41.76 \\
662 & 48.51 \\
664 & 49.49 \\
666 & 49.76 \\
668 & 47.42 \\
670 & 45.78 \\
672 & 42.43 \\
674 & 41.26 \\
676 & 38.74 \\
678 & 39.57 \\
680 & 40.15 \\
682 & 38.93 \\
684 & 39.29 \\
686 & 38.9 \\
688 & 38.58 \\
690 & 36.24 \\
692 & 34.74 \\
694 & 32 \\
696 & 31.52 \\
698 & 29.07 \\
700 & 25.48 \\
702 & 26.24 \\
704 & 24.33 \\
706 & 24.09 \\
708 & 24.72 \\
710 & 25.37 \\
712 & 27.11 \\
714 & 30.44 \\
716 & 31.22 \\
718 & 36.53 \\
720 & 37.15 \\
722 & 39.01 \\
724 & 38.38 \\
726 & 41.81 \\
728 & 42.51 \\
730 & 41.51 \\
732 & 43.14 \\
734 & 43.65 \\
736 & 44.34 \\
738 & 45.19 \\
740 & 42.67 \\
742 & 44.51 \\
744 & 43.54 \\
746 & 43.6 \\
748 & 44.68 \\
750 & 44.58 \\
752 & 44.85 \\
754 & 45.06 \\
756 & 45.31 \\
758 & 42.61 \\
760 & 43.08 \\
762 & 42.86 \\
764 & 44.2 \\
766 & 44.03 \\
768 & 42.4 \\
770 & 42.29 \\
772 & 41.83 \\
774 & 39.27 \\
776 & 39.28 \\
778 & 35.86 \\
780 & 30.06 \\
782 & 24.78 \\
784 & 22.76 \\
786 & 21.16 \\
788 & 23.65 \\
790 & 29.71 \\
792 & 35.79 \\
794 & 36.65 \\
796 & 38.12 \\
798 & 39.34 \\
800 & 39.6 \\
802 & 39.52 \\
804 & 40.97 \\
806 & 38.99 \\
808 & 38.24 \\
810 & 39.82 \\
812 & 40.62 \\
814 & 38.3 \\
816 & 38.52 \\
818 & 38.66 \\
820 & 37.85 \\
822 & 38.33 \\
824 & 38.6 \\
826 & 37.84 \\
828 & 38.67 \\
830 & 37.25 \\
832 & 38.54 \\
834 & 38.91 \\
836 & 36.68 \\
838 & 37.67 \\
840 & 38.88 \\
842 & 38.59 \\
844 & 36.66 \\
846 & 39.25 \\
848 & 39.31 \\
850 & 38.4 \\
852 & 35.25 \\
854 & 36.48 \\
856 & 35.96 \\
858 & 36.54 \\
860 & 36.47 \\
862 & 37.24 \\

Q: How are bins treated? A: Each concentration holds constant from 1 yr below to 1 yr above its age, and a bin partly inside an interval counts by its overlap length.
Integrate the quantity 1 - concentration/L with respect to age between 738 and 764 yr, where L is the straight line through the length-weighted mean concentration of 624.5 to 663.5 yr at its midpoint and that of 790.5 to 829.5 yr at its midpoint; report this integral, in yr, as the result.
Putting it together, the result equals -2.2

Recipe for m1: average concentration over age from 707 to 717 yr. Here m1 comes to 27.8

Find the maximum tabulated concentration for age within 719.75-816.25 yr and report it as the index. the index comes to 45.31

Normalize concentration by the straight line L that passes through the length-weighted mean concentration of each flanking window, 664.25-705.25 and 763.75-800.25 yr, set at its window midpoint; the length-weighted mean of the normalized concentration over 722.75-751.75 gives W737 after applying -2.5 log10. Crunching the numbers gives -0.20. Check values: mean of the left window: 37.2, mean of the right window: 35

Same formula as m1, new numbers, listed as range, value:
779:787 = 24.7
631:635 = 45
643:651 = 43.4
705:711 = 24.7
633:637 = 43.9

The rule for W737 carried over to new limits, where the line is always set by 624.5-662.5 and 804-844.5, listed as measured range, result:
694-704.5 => 0.45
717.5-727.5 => 0.07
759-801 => 0.11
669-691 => 0.08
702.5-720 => 0.42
